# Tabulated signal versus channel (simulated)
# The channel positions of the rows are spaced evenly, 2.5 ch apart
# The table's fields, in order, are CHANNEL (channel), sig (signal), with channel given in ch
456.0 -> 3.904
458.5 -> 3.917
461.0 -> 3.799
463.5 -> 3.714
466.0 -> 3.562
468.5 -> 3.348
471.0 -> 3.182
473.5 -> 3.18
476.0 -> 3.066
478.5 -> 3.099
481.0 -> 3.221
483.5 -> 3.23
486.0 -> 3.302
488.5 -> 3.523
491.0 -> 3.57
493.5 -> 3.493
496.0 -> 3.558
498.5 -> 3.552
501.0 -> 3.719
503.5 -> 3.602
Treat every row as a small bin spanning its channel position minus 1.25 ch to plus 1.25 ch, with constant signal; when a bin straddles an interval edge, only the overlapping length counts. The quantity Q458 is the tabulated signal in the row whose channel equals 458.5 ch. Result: 3.917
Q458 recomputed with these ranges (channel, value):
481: 3.221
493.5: 3.493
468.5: 3.348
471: 3.182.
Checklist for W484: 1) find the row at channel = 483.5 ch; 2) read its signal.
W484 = 3.23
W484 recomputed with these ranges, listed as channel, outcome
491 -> 3.57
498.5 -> 3.552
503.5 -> 3.602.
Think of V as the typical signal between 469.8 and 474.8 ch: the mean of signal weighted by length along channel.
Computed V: 3.18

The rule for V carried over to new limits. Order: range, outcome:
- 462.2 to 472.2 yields 3.45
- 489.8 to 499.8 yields 3.54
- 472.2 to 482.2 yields 3.14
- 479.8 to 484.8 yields 3.23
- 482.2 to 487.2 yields 3.27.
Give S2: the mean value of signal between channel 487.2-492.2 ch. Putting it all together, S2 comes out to 3.54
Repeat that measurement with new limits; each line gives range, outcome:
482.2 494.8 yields 3.42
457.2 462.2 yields 3.86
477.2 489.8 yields 3.28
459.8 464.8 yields 3.75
